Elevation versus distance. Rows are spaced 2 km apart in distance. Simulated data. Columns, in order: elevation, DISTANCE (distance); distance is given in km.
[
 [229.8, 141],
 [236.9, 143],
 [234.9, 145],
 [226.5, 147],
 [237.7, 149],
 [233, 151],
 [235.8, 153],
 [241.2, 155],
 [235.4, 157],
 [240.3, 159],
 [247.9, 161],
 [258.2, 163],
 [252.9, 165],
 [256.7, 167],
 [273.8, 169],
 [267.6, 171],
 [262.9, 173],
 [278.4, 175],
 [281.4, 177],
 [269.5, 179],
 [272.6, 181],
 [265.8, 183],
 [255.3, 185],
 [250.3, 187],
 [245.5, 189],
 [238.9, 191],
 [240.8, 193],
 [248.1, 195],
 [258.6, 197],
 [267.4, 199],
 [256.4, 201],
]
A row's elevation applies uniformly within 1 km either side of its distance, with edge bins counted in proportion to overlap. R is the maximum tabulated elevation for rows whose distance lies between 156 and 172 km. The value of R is 273.8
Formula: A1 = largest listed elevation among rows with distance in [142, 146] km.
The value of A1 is 236.9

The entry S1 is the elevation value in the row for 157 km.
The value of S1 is 235.4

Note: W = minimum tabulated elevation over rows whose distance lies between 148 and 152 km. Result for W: 233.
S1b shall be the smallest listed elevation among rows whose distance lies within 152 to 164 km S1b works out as 235.4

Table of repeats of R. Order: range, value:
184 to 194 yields 255.3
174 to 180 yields 281.4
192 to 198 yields 258.6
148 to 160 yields 241.2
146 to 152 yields 237.7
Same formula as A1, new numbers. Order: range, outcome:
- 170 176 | 278.4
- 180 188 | 272.6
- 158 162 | 247.9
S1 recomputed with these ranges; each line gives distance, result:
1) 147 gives 226.5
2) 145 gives 234.9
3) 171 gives 267.6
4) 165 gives 252.9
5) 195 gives 248.1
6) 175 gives 278.4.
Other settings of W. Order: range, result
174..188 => 250.3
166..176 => 256.7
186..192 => 238.9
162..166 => 252.9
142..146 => 234.9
